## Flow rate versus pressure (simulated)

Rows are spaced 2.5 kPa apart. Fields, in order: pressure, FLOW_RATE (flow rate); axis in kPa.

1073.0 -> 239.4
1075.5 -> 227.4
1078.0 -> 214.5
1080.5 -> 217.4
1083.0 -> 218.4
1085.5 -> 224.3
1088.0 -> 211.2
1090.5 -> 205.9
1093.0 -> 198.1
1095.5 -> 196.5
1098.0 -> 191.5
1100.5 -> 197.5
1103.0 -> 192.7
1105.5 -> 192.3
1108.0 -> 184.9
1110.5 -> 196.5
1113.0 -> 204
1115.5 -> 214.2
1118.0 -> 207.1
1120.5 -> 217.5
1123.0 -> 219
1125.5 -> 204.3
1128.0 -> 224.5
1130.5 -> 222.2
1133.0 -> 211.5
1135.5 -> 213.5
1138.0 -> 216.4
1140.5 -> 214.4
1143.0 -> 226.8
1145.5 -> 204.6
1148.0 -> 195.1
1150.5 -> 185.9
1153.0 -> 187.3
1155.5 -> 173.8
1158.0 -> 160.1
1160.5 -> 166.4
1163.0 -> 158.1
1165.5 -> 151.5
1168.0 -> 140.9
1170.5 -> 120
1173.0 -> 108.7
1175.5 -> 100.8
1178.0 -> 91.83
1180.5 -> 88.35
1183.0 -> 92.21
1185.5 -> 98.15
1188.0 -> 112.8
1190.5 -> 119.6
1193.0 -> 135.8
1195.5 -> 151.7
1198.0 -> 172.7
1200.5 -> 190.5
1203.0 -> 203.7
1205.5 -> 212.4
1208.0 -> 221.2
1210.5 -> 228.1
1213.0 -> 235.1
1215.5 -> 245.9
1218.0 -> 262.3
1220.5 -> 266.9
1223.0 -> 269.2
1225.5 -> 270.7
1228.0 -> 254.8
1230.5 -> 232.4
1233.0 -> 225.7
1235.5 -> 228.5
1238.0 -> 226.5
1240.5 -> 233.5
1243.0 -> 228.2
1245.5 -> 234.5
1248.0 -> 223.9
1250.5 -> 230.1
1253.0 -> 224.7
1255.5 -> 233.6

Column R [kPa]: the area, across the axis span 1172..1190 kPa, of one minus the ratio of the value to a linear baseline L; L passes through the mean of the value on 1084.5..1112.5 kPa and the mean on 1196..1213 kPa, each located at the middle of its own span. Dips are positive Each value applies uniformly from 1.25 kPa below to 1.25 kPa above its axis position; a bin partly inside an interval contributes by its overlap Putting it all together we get 9.2 kPa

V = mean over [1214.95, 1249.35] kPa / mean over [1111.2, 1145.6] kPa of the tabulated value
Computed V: 1.1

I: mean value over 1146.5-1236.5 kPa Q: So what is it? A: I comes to 179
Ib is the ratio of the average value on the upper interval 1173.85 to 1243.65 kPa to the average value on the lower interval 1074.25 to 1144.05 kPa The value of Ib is 0.92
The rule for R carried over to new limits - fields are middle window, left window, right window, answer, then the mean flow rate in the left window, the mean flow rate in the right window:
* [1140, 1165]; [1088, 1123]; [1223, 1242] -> 3.5 kPa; 201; 241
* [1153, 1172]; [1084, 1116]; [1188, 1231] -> 4.8 kPa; 201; 213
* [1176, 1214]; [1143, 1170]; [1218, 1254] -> 9.7 kPa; 173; 240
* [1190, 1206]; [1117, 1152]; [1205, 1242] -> 4.3 kPa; 211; 241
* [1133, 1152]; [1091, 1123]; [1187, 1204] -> -2.7 kPa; 200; 155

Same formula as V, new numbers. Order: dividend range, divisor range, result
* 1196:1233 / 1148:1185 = 1.67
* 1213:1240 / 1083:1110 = 1.23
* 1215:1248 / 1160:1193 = 2.05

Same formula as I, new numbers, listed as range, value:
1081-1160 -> 203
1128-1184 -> 167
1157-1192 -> 122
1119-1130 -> 217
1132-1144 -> 216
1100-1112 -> 193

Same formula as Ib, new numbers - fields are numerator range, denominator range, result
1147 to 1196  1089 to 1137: 0.67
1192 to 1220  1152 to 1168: 1.27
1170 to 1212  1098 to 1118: 0.73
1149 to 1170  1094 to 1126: 0.82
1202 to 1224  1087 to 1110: 1.21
